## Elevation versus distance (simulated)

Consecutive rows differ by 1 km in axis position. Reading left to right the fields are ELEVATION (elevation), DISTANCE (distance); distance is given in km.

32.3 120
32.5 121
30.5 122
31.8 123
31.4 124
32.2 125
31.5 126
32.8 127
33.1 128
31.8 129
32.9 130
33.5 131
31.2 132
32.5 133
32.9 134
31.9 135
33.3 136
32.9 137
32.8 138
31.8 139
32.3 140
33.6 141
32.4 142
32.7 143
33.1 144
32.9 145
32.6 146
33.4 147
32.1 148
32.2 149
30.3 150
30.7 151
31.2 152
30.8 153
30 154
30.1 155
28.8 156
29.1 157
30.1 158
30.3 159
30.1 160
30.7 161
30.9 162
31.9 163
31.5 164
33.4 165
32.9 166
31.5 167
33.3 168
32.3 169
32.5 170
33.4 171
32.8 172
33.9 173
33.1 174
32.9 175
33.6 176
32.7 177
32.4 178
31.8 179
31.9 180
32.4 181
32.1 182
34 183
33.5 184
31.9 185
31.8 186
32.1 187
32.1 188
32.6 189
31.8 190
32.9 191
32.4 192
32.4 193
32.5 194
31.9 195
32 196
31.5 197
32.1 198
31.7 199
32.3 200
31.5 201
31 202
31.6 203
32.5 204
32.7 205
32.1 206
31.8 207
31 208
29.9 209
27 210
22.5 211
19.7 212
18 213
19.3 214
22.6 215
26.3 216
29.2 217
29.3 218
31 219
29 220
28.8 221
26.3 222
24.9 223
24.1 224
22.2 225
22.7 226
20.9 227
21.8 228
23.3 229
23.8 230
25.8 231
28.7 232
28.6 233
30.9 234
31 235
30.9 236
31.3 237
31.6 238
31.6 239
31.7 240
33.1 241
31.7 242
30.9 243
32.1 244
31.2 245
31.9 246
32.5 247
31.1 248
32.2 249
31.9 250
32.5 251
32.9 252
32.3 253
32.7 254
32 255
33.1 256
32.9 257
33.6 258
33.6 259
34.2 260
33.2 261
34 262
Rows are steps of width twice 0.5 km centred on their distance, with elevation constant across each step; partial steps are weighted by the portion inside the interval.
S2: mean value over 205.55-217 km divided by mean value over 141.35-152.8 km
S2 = 0.80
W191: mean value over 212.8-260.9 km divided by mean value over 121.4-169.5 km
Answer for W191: 0.92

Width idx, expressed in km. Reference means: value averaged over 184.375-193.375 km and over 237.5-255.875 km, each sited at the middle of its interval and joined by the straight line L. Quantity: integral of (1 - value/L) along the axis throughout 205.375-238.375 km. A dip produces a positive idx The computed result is 5.71 km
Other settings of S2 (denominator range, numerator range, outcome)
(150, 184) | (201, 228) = 0.84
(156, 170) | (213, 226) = 0.82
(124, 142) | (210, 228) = 0.75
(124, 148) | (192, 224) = 0.89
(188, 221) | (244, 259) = 1.10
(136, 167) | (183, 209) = 1.01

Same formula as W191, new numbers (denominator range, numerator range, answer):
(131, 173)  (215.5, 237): 0.84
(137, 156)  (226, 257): 0.94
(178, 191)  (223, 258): 0.92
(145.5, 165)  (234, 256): 1.03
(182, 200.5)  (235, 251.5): 0.98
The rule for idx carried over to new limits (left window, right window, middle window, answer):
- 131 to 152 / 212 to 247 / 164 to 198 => -2.6 km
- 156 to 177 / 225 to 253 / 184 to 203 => -0.6 km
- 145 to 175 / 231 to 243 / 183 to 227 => 2.8 km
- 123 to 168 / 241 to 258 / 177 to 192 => -0.2 km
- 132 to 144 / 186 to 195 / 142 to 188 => 0.7 km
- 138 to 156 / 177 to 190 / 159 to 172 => 0.0 km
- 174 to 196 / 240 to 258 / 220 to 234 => 3.1 km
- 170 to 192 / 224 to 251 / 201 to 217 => 1.8 km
